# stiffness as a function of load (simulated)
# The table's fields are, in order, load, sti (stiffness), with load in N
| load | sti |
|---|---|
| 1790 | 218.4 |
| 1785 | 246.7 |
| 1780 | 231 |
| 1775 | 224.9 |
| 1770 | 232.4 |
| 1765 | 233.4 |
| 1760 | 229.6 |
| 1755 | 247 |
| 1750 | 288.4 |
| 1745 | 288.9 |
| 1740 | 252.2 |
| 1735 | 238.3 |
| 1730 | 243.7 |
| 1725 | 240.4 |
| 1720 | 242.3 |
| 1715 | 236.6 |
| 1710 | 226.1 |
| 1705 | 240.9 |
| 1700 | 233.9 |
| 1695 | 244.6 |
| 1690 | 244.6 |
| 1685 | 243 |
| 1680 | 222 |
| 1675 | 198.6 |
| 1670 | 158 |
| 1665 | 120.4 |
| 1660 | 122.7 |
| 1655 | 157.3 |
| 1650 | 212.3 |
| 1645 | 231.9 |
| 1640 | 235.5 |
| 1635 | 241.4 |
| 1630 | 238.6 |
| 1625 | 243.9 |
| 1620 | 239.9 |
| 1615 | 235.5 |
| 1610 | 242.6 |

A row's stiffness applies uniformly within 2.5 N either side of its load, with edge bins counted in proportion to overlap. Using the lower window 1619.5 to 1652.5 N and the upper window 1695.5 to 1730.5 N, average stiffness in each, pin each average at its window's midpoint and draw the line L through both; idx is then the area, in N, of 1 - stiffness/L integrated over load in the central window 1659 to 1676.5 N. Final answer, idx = 6.4 N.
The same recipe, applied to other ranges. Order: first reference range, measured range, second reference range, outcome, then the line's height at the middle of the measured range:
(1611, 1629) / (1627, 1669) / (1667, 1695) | 6.4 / 228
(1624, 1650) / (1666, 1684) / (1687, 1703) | 3.6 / 239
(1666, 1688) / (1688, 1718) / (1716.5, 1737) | -2.2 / 222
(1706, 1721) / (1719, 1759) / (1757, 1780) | -3.8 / 233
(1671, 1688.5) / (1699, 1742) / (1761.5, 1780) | -3.2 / 223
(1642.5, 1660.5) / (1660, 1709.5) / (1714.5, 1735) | 1.2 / 212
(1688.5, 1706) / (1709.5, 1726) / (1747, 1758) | 0.9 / 250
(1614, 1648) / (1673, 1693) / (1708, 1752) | 1.3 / 245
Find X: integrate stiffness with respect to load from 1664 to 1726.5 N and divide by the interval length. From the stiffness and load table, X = 221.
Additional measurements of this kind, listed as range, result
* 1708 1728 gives 237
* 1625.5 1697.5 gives 206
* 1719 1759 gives 255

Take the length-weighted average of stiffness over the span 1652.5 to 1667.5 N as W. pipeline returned 133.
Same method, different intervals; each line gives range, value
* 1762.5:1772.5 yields 233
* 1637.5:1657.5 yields 209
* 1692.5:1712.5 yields 236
